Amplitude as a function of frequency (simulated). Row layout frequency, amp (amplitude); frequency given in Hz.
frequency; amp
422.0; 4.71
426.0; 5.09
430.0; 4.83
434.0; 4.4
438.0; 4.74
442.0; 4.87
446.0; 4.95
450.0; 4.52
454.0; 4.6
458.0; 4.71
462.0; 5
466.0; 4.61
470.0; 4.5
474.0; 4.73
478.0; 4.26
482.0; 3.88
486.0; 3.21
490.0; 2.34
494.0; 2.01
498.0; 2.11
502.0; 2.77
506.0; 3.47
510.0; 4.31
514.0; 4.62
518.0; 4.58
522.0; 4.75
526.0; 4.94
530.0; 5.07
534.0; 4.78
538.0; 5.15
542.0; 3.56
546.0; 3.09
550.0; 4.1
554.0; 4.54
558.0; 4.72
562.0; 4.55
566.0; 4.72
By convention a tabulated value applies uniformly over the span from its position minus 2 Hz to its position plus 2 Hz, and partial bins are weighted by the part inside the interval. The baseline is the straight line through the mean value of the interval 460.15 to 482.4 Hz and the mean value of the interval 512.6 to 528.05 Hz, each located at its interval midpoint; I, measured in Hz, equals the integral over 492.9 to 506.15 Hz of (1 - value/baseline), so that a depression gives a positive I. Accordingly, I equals 6.1 Hz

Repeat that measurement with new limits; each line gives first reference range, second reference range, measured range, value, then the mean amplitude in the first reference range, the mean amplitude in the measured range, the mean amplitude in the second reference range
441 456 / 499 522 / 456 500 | 6.31 Hz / 4.73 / 3.76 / 3.94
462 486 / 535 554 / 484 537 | 5.05 Hz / 4.35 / 3.79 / 4.08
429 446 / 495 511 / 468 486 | -2.48 Hz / 4.73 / 4.22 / 3.02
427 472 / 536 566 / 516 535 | -1.92 Hz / 4.71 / 4.83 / 4.28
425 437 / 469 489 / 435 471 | -2.59 Hz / 4.74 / 4.72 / 4.01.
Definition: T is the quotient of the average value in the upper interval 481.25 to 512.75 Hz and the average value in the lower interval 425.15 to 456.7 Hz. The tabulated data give 0.6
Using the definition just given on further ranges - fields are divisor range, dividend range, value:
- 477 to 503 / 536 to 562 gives 1.46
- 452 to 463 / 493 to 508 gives 0.55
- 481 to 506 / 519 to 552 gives 1.62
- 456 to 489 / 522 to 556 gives 1.03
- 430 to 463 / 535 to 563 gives 0.90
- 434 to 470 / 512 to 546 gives 0.97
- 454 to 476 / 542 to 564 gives 0.88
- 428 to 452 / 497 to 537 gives 0.89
